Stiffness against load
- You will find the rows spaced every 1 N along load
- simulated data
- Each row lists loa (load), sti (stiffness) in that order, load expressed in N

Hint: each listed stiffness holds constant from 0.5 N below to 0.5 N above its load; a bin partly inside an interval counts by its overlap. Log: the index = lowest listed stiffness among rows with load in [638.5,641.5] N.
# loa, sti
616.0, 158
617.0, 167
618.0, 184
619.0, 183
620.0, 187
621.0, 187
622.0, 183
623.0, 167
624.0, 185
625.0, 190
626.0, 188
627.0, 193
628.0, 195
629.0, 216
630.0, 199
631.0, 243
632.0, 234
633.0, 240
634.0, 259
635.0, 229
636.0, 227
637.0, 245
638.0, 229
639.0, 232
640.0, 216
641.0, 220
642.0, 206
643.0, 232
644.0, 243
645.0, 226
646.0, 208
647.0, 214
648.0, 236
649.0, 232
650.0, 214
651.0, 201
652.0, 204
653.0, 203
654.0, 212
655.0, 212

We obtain 216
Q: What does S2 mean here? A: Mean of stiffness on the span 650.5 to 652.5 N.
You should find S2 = 202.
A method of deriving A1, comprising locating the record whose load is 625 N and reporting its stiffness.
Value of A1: 190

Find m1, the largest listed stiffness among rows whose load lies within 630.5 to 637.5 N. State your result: 259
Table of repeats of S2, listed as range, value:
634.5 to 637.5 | 234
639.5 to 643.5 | 218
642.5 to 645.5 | 234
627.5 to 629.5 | 206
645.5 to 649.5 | 222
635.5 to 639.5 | 233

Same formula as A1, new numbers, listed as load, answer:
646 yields 208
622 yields 183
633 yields 240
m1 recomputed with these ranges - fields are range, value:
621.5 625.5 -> 190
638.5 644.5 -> 243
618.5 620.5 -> 187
